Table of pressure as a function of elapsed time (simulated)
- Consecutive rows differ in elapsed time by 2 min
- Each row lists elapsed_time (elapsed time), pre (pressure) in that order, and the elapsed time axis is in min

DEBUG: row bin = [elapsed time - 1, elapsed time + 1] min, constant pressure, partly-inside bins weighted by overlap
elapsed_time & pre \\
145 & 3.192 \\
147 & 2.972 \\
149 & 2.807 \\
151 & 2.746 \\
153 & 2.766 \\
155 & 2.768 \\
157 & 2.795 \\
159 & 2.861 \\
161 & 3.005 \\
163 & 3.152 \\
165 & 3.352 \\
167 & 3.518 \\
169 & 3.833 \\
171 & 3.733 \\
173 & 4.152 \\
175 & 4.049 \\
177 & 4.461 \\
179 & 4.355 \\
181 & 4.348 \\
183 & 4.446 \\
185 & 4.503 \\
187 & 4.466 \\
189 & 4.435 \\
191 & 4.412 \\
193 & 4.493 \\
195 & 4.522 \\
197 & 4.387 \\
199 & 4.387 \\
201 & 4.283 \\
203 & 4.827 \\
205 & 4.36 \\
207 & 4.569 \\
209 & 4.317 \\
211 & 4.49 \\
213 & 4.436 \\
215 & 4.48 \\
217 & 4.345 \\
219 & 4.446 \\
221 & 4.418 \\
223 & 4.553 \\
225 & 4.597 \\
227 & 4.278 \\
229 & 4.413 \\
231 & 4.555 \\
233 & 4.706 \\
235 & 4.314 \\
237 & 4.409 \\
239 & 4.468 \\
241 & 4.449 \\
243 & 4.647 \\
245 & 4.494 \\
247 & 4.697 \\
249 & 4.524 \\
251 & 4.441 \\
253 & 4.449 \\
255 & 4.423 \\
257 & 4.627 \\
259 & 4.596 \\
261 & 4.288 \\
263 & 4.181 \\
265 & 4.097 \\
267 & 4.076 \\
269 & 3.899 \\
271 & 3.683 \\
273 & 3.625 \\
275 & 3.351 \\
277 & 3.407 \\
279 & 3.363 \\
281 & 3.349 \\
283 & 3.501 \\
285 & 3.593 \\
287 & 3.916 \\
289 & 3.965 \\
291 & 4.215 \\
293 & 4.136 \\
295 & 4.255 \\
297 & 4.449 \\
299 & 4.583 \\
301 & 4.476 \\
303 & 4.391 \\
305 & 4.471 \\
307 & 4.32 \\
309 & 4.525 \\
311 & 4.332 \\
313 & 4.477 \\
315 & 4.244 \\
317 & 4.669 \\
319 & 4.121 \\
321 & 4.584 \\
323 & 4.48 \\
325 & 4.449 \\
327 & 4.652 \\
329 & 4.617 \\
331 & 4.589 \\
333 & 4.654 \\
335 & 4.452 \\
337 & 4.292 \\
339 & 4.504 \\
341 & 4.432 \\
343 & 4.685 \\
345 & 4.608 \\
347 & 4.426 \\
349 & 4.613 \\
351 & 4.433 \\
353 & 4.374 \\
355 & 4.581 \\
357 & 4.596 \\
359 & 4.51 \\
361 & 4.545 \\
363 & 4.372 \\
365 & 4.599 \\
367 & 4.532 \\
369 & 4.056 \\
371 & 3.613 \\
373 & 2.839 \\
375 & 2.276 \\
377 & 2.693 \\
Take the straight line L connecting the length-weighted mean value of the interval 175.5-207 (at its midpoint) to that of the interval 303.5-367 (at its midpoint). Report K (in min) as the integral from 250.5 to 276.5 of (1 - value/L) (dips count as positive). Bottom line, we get 2.1 min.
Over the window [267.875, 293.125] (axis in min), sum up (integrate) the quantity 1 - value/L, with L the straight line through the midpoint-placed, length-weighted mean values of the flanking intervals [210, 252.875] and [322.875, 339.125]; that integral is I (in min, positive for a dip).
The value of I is 4.6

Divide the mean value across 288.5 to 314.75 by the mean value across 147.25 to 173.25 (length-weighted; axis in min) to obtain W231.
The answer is 1.4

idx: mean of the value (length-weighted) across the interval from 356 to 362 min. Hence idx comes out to 4.55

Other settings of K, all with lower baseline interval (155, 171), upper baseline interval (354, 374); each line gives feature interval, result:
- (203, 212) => -2.71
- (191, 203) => -3.74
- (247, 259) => -2.77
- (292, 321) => -3.38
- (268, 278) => 0.47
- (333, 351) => -1.71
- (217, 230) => -3.40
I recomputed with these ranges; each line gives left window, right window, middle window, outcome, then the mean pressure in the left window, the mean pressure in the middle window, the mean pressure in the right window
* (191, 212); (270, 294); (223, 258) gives -3.6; 4.46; 4.5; 3.68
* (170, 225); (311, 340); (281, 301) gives 1.8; 4.4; 4.05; 4.48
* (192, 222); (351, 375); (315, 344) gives -1.9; 4.45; 4.5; 4.16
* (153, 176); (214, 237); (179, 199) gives -3.4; 3.36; 4.44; 4.46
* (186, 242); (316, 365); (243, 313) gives 5.2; 4.46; 4.15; 4.51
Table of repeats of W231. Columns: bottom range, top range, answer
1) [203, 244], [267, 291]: 0.82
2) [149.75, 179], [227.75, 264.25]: 1.32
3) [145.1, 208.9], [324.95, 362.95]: 1.17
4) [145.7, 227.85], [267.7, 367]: 1.07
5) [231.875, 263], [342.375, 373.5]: 0.97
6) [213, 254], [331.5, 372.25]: 0.99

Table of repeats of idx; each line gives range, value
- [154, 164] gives 2.92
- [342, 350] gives 4.58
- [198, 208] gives 4.49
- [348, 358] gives 4.52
